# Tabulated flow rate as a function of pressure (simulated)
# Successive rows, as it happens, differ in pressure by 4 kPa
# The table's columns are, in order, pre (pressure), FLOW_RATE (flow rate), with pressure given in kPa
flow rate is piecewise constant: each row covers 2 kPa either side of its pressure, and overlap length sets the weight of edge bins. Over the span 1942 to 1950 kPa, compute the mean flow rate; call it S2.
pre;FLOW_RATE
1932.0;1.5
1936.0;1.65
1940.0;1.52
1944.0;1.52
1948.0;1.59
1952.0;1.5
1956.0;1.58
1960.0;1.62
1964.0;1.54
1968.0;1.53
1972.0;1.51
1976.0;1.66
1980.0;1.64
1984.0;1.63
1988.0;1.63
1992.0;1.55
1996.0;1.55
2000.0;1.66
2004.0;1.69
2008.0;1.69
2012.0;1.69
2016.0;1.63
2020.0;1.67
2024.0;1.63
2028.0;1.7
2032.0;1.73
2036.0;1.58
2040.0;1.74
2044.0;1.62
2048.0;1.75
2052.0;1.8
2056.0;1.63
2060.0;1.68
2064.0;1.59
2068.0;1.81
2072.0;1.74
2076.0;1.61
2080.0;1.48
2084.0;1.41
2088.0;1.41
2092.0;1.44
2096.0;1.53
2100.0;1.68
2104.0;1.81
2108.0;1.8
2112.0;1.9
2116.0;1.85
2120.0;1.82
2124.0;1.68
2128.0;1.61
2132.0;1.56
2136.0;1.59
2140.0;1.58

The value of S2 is 1.56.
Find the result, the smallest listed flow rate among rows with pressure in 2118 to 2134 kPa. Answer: 1.56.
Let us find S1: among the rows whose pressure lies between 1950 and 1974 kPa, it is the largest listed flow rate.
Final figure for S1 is 1.62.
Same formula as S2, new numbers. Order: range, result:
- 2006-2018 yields 1.67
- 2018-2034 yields 1.68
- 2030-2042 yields 1.68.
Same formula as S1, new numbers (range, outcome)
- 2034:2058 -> 1.8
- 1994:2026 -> 1.69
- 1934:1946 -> 1.65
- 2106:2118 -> 1.9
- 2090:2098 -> 1.53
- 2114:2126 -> 1.85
